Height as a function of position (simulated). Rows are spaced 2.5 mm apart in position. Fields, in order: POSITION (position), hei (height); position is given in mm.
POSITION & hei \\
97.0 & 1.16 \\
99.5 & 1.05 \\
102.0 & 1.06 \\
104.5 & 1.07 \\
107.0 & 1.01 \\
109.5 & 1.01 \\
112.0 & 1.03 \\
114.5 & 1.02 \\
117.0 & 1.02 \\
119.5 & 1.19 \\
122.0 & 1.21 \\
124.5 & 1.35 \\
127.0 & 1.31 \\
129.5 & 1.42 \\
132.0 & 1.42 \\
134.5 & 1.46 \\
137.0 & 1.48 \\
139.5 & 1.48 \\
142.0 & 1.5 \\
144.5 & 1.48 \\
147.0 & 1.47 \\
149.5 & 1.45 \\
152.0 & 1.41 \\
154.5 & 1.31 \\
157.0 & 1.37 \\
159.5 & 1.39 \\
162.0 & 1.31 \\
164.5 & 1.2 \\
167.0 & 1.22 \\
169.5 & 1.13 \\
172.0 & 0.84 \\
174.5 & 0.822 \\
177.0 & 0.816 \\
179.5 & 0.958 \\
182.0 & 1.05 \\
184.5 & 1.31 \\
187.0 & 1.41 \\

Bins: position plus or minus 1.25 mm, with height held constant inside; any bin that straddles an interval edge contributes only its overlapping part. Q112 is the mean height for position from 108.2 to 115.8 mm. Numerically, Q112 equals 1.02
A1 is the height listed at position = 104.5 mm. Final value 1.07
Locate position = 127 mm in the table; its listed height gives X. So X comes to 1.31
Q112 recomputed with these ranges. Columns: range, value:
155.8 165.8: 1.32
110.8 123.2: 1.09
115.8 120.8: 1.11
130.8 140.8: 1.46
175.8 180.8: 0.889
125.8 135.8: 1.4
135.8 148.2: 1.48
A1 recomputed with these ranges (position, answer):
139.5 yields 1.48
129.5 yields 1.42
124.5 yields 1.35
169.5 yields 1.13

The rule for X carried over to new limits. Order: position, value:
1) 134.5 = 1.46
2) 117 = 1.02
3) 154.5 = 1.31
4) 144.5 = 1.48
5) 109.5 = 1.01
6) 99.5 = 1.05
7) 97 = 1.16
